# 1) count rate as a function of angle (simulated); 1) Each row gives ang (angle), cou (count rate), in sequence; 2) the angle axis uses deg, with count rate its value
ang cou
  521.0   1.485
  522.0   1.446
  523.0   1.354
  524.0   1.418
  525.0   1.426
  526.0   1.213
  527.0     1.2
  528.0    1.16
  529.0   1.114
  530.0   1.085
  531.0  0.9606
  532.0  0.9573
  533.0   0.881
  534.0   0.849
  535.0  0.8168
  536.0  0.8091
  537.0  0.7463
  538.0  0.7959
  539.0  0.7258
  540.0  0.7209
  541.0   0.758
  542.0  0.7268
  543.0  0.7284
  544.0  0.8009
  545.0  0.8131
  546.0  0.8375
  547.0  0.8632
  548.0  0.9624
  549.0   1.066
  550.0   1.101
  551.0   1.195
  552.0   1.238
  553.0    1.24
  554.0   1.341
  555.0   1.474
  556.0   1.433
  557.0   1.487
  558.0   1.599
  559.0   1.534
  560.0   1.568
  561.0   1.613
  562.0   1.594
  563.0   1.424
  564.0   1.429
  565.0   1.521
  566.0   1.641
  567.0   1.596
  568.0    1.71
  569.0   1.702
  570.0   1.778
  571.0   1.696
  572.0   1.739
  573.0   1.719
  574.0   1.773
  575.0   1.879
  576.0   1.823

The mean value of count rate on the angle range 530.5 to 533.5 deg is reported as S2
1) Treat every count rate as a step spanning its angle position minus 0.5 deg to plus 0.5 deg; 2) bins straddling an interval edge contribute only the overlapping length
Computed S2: 0.933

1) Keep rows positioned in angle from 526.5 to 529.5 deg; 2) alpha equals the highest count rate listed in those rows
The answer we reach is 1.2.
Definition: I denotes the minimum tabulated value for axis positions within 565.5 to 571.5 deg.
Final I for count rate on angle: 1.596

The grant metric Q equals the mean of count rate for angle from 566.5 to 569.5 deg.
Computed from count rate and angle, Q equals 1.67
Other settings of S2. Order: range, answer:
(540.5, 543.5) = 0.738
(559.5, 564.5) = 1.53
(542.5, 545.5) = 0.781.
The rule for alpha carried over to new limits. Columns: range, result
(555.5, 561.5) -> 1.613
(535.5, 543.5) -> 0.8091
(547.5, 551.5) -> 1.195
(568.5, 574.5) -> 1.778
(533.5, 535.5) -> 0.849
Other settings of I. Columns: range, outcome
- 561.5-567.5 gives 1.424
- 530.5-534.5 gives 0.849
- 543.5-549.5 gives 0.8009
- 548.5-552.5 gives 1.066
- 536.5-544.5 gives 0.7209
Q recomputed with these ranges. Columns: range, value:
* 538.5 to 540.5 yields 0.723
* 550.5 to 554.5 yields 1.25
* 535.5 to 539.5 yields 0.769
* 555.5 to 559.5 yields 1.51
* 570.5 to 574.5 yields 1.73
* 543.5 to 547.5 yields 0.829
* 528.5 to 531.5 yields 1.05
